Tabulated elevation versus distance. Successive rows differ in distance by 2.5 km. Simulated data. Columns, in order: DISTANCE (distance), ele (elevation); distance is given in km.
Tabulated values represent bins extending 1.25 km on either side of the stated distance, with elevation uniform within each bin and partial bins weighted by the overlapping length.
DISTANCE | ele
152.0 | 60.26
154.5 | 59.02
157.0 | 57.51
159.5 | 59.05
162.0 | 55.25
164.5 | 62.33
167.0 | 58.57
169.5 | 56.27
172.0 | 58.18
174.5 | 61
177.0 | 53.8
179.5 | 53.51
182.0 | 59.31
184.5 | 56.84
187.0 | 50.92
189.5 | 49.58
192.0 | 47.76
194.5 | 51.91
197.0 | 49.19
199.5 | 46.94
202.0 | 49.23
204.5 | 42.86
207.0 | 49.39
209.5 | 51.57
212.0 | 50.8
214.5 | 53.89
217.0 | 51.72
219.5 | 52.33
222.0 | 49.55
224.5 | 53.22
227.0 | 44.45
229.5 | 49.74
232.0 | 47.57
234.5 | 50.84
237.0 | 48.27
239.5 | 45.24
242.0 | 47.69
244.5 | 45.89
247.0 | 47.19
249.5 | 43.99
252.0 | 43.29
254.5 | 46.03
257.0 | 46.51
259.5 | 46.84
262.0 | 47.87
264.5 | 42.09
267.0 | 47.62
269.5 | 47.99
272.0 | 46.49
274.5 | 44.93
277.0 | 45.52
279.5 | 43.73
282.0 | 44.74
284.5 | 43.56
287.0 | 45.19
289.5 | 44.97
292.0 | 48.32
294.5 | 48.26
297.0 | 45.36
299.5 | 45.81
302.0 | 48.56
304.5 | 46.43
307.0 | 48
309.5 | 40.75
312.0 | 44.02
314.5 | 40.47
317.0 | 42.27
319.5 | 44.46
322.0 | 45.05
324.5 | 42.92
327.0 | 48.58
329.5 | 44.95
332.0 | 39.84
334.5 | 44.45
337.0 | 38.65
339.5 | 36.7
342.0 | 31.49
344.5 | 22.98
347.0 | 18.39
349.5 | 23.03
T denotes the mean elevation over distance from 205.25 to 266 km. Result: 48.1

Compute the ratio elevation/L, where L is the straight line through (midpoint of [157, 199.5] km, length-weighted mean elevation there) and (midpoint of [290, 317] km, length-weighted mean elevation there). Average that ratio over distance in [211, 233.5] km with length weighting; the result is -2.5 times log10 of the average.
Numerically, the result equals 0.028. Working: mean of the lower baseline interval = 55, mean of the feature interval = 50.4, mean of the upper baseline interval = 45.4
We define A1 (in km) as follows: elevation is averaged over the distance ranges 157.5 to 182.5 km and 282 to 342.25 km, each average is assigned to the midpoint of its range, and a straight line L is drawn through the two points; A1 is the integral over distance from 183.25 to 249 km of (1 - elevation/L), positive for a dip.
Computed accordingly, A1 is 4.8 km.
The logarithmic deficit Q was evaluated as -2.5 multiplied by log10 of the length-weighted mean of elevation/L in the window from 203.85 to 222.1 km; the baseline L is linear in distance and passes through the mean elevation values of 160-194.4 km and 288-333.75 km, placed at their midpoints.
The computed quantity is 0.05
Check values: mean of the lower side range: 55.6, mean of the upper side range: 44.9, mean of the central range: 50.6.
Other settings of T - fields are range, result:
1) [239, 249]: 46.4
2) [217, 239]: 49.5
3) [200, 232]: 49.7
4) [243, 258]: 45.5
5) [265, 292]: 45.5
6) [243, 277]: 45.9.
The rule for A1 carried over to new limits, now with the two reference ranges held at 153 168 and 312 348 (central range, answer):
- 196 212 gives 1.6 km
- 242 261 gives 0.9 km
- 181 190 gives 0.2 km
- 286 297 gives -0.8 km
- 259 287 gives 0.0 km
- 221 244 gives 0.9 km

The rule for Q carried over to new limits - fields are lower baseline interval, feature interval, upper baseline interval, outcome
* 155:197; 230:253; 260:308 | 0.07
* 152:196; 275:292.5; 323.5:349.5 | -0.06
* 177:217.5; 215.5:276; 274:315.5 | 0.02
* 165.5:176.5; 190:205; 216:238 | 0.13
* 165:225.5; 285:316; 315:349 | -0.10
